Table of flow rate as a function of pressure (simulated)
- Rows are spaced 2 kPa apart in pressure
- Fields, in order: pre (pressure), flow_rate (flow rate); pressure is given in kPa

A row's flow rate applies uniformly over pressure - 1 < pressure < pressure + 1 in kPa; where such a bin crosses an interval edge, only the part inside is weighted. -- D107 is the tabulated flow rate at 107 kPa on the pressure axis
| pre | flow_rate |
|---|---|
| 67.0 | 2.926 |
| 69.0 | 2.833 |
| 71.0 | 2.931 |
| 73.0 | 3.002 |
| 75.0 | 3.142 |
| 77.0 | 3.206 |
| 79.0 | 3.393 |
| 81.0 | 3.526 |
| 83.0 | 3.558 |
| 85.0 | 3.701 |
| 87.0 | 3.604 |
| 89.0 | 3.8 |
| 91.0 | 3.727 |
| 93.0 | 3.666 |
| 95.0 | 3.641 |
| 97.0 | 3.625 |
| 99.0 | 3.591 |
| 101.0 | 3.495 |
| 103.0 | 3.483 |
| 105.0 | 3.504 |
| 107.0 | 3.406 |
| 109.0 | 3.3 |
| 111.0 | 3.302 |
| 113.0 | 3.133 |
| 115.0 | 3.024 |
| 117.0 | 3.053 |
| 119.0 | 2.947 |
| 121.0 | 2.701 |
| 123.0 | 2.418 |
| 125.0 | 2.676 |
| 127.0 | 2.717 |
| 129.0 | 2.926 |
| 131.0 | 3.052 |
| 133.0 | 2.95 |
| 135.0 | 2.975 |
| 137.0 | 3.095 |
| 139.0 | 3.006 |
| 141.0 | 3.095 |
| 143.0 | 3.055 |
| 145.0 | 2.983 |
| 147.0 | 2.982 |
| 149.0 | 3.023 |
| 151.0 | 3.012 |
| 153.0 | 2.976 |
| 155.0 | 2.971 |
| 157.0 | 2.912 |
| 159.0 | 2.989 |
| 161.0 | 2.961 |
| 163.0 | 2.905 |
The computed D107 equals 3.406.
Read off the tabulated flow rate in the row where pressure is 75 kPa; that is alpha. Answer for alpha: 3.142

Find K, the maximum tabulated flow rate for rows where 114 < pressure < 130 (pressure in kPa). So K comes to 3.053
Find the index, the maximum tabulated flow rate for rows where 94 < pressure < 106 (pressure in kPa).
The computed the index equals 3.641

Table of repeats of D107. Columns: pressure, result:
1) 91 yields 3.727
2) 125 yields 2.676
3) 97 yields 3.625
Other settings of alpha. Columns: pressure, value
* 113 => 3.133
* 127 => 2.717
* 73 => 3.002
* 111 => 3.302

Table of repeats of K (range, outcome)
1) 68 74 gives 3.002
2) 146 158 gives 3.023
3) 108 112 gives 3.302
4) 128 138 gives 3.095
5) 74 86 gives 3.701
